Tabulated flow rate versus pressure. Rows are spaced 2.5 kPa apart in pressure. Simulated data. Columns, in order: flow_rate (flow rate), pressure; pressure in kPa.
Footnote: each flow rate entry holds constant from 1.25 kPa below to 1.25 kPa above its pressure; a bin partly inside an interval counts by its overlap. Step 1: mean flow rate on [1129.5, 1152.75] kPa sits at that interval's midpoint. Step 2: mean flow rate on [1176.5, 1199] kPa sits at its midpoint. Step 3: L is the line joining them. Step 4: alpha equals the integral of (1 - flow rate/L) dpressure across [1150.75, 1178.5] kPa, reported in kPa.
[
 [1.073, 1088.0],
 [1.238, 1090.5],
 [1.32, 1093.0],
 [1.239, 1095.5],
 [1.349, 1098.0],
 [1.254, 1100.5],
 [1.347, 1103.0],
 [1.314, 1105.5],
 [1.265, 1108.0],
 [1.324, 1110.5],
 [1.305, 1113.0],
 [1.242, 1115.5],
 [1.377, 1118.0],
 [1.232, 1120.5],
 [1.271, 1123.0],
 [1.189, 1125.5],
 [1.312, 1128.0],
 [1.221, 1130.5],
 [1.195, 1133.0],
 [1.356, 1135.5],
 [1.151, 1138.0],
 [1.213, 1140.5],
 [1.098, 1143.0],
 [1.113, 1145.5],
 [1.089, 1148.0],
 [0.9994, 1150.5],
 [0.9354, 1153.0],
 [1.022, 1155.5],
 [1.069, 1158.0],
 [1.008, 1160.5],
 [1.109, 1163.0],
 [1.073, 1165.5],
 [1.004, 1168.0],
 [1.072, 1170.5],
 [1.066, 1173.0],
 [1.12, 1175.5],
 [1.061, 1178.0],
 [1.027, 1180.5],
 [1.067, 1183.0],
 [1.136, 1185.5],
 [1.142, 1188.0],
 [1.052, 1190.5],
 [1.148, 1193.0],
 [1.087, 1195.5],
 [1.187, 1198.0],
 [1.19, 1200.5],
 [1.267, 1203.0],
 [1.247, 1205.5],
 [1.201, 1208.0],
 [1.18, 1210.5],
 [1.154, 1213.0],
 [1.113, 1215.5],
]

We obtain 1.9 kPa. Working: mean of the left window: 1.15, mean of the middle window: 1.05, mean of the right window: 1.1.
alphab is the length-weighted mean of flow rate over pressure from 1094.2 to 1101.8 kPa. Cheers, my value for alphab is 1.28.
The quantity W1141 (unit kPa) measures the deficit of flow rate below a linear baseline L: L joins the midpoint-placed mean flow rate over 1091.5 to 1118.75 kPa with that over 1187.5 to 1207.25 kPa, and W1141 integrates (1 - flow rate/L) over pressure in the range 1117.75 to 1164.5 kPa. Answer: 3.72 kPa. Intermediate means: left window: 1.3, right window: 1.17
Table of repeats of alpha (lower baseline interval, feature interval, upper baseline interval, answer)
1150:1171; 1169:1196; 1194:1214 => 0.6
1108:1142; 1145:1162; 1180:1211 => 2.6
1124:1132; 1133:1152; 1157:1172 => 0.4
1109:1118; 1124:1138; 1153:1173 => -0.4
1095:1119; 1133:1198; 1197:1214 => 7.9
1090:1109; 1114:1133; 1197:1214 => 0.2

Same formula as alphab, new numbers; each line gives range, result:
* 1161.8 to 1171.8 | 1.06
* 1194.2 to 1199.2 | 1.14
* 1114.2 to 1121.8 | 1.28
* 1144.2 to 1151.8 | 1.07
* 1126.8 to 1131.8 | 1.27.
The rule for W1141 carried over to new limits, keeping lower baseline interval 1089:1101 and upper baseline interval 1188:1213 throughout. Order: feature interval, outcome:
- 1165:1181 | 1.83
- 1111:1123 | -0.33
